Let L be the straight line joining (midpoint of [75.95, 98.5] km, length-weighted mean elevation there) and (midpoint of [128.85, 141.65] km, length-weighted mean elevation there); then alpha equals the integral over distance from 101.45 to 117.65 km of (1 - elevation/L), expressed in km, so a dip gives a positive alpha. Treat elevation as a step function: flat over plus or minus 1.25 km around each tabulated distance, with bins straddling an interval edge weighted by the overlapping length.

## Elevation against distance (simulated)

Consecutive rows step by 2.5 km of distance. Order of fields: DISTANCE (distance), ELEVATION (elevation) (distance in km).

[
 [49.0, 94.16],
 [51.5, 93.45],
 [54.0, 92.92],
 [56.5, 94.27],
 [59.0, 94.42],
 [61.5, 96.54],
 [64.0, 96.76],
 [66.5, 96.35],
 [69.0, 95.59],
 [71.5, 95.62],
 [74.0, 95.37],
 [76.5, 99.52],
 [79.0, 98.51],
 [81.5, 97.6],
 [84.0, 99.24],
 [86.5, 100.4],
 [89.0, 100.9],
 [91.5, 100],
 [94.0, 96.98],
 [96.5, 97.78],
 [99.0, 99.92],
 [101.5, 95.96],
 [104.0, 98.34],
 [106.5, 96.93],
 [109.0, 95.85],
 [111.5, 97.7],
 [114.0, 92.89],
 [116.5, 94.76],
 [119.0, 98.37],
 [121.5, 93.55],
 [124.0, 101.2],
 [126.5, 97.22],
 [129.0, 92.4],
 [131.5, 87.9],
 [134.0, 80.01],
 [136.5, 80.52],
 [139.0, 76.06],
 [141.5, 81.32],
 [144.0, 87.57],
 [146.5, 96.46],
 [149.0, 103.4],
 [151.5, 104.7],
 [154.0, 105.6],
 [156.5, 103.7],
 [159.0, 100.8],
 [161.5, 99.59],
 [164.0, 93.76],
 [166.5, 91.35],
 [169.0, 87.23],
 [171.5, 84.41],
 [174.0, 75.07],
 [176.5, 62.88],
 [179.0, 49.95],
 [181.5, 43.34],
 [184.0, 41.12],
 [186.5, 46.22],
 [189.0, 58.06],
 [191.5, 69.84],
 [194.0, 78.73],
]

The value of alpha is -0.9 km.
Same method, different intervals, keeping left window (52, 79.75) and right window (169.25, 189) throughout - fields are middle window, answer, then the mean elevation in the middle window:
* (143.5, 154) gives -4.7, 99.7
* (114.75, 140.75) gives -4.9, 90.1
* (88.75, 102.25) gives -1.9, 98.5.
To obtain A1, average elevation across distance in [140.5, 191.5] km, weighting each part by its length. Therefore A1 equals 80.6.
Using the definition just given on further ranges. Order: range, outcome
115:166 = 93.9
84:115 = 97.9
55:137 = 95.9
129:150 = 86.8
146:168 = 99.9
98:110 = 97.4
